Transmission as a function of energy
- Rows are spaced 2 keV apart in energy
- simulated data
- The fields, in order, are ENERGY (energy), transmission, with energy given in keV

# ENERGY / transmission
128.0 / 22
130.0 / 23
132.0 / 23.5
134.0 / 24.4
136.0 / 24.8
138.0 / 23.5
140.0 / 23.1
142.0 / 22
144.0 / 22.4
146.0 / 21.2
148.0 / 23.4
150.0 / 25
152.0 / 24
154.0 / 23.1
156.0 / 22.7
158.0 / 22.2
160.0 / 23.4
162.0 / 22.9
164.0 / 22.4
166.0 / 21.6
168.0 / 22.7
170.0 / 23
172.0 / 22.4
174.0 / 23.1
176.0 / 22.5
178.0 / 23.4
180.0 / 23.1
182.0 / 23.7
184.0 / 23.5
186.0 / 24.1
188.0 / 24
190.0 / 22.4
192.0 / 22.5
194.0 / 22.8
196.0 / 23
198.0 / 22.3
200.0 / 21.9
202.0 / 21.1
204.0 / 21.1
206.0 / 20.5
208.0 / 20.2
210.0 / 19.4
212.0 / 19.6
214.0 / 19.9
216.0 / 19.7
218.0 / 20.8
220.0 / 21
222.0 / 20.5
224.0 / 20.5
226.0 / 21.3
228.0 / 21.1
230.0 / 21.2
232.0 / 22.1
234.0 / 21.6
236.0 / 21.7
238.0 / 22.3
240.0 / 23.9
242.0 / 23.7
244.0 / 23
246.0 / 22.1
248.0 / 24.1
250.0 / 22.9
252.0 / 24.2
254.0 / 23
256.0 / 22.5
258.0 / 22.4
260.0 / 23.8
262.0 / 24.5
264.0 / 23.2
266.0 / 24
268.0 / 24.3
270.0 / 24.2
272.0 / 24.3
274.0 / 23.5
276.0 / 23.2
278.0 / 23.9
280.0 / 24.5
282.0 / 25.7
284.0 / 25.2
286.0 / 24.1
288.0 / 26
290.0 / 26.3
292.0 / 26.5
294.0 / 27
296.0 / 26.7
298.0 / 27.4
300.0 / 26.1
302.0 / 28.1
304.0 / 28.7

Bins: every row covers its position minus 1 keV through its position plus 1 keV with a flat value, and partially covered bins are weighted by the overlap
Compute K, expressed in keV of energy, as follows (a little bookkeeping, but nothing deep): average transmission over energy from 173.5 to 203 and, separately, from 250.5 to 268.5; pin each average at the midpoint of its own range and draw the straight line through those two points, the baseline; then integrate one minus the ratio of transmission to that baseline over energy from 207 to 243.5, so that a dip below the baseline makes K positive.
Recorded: 3.2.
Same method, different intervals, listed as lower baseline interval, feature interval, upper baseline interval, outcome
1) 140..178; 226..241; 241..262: 0.78 keV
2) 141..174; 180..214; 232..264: 1.35 keV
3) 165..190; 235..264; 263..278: 0.61 keV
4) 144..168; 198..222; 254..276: 2.78 keV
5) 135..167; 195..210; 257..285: 1.36 keV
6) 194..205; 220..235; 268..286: 1.08 keV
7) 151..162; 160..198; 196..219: -1.62 keV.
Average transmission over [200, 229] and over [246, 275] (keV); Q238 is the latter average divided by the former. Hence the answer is 1.1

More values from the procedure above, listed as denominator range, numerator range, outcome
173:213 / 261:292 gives 1.10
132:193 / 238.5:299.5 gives 1.05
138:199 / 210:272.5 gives 0.97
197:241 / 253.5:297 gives 1.16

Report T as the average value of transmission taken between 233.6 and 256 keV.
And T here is 23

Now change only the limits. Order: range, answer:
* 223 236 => 21.3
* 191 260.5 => 21.8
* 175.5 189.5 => 23.5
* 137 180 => 22.9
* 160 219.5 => 22.1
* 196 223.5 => 20.7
